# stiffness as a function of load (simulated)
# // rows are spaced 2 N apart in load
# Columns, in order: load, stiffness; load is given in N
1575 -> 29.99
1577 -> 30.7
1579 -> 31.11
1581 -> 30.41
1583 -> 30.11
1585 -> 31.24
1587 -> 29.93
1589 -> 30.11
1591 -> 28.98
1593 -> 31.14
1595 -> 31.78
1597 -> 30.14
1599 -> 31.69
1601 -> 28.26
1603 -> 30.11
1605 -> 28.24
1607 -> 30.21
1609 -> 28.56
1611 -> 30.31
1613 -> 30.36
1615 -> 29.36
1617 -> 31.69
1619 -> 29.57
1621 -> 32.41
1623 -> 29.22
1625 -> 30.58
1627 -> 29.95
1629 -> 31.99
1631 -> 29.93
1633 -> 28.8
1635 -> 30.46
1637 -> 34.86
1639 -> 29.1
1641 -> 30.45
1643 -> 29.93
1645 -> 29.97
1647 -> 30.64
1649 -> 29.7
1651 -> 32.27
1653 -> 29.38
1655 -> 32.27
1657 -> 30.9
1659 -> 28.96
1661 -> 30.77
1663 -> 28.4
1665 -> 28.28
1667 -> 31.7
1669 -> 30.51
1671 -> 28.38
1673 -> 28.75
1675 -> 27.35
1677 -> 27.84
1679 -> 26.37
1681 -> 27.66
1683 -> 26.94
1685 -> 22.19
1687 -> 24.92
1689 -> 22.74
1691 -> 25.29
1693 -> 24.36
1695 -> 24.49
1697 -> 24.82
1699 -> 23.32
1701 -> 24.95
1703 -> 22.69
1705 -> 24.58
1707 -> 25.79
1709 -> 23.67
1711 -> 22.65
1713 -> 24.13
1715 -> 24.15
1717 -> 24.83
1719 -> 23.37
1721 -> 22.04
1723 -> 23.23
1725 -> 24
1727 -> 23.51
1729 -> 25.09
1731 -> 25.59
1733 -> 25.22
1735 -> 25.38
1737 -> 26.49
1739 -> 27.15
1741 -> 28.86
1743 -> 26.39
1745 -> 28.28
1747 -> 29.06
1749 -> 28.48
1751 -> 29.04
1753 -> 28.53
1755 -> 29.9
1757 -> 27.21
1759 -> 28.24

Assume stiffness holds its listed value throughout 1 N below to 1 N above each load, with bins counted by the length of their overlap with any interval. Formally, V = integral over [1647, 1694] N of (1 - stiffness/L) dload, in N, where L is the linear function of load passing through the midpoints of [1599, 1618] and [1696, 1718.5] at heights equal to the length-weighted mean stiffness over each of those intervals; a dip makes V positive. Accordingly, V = -3.3 N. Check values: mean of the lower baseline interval 29.8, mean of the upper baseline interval 24.1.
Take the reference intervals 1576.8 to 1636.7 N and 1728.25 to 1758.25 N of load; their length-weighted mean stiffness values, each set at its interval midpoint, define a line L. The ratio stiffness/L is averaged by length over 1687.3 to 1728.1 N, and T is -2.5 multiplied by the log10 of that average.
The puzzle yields 0.18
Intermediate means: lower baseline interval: 30.3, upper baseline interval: 27.4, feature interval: 24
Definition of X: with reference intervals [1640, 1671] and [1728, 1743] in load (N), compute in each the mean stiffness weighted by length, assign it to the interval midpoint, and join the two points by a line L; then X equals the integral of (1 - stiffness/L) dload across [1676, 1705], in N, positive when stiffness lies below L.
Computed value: 3.67 N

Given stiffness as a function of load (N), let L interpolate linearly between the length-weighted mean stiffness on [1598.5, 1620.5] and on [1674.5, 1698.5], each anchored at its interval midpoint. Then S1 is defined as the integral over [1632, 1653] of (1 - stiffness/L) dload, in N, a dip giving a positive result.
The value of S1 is -2.0 N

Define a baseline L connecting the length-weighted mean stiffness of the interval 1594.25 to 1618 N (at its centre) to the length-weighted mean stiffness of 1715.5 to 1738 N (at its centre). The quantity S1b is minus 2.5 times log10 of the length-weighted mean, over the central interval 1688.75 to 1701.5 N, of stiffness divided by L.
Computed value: 0.067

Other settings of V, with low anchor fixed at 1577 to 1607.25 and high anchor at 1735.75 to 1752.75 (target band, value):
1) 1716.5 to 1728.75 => 2.05 N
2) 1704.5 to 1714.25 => 1.49 N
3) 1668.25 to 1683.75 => 0.55 N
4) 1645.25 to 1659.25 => -0.62 N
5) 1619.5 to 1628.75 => -0.26 N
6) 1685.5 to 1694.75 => 1.46 N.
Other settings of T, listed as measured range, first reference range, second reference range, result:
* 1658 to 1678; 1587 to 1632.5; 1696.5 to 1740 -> -0.078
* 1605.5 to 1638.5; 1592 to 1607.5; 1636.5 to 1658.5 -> -0.001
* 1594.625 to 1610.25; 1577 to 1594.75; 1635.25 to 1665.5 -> 0.023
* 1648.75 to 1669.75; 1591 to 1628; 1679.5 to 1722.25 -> -0.127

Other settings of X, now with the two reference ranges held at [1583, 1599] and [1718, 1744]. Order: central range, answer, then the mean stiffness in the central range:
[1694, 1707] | 1.0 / 24.3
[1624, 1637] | -0.7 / 30.6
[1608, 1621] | -0.2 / 30.2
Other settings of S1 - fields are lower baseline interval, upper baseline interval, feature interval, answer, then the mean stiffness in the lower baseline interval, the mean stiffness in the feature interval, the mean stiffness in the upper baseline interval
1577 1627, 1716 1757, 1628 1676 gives -2.3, 30.2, 30.2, 26.2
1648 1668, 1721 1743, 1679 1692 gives 1.5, 30.3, 25.1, 25.3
